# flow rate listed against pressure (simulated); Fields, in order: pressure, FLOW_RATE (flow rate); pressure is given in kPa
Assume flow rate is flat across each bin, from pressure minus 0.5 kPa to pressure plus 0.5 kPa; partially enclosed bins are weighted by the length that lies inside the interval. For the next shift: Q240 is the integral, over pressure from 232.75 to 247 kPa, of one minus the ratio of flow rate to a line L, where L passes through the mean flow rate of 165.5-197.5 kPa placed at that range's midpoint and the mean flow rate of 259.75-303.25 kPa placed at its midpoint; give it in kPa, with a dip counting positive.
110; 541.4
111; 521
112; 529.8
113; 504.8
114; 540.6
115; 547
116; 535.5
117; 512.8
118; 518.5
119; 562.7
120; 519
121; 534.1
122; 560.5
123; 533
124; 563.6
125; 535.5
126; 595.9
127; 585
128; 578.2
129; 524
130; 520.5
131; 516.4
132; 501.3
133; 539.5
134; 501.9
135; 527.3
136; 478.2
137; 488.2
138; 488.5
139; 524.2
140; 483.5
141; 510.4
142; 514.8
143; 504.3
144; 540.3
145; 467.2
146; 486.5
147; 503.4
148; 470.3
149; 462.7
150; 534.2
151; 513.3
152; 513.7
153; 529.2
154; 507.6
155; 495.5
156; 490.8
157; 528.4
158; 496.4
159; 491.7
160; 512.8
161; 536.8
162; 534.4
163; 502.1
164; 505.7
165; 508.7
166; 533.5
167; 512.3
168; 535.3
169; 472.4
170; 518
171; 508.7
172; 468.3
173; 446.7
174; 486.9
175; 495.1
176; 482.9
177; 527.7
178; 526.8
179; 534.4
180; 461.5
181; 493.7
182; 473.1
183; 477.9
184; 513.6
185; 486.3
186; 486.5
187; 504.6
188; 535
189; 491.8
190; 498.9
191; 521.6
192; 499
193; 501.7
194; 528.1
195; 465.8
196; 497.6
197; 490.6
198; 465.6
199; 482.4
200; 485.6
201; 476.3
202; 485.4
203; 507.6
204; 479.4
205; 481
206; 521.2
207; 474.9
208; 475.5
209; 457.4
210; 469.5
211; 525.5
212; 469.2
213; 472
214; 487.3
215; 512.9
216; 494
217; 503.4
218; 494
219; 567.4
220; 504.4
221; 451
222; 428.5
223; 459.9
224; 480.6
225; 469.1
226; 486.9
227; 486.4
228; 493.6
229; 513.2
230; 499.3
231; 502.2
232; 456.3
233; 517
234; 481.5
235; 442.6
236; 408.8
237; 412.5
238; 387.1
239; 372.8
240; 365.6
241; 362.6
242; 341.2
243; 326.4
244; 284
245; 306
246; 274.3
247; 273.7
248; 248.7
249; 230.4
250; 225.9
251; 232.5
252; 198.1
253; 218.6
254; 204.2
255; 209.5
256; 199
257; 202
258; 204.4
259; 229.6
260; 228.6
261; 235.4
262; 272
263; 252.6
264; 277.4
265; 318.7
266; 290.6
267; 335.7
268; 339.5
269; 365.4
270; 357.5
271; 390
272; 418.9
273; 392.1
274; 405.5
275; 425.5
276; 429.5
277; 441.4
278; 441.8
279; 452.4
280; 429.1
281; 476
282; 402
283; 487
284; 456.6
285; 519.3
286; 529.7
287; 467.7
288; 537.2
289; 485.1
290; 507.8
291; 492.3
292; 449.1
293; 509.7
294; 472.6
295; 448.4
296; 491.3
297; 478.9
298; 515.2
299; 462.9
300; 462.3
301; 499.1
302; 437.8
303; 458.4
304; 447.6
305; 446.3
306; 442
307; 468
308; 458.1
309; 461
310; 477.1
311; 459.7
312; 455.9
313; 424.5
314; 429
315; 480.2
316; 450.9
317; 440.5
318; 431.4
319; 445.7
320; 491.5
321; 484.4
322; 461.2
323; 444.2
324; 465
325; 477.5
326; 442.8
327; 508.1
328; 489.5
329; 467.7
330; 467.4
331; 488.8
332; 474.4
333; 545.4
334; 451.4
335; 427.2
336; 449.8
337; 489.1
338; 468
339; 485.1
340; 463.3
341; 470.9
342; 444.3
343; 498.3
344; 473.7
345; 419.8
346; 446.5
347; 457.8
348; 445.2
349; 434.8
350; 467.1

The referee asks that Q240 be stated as 2.6 kPa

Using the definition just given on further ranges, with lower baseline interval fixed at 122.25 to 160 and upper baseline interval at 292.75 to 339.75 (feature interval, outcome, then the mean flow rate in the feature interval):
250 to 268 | 8.89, 244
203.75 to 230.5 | 0.35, 487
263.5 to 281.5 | 3.39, 388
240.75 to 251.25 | 4.42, 282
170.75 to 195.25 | 0.32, 497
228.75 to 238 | 0.47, 465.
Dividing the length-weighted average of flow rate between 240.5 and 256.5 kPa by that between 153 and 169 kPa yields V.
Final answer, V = 0.50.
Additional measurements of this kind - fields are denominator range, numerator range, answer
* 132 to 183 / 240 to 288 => 0.67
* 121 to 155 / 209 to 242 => 0.90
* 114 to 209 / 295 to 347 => 0.92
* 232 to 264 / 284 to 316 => 1.59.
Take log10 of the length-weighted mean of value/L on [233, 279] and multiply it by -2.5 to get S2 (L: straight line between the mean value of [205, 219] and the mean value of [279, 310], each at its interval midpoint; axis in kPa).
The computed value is 0.44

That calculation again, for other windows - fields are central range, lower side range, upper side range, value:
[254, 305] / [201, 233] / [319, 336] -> 0.20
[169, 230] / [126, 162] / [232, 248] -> -0.15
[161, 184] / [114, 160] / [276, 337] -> 0.01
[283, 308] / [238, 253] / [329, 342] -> -0.22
